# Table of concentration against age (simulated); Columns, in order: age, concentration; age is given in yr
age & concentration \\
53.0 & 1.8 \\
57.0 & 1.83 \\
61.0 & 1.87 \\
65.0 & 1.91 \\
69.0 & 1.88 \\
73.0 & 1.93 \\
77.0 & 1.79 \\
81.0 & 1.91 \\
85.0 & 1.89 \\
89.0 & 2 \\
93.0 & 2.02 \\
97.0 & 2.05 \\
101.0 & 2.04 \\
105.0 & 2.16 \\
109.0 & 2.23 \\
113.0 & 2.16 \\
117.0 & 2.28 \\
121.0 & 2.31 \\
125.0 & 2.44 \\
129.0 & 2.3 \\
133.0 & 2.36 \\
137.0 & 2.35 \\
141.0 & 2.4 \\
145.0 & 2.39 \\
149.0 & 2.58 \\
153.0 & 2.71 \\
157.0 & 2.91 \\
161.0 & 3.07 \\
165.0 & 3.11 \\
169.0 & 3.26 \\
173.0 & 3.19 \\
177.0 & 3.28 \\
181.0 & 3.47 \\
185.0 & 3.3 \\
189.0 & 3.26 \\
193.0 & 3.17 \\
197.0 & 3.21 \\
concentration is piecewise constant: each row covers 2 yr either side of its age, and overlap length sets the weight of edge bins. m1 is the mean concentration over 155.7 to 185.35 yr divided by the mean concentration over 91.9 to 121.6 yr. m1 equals 1.5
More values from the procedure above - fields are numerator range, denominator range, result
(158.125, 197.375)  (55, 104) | 1.67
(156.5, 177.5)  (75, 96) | 1.63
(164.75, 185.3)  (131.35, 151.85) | 1.35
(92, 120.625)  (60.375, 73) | 1.13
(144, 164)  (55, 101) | 1.44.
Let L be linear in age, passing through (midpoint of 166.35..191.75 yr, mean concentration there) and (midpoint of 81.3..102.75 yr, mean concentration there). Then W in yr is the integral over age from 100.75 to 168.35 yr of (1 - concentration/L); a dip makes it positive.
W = 3.6 yr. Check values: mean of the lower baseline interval 1.99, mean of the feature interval 2.49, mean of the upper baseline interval 3.29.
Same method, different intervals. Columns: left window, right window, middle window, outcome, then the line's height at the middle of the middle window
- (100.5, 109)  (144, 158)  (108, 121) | 0.07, 2.25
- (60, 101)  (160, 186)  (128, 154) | 3.30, 2.79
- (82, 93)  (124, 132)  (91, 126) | -0.23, 2.17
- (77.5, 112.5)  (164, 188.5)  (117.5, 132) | 0.83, 2.49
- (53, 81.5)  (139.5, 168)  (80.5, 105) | 1.46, 2.13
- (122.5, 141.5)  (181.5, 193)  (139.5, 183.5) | -1.33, 2.86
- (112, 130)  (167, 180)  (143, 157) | 1.13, 2.83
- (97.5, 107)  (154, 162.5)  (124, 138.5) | 1.01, 2.54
